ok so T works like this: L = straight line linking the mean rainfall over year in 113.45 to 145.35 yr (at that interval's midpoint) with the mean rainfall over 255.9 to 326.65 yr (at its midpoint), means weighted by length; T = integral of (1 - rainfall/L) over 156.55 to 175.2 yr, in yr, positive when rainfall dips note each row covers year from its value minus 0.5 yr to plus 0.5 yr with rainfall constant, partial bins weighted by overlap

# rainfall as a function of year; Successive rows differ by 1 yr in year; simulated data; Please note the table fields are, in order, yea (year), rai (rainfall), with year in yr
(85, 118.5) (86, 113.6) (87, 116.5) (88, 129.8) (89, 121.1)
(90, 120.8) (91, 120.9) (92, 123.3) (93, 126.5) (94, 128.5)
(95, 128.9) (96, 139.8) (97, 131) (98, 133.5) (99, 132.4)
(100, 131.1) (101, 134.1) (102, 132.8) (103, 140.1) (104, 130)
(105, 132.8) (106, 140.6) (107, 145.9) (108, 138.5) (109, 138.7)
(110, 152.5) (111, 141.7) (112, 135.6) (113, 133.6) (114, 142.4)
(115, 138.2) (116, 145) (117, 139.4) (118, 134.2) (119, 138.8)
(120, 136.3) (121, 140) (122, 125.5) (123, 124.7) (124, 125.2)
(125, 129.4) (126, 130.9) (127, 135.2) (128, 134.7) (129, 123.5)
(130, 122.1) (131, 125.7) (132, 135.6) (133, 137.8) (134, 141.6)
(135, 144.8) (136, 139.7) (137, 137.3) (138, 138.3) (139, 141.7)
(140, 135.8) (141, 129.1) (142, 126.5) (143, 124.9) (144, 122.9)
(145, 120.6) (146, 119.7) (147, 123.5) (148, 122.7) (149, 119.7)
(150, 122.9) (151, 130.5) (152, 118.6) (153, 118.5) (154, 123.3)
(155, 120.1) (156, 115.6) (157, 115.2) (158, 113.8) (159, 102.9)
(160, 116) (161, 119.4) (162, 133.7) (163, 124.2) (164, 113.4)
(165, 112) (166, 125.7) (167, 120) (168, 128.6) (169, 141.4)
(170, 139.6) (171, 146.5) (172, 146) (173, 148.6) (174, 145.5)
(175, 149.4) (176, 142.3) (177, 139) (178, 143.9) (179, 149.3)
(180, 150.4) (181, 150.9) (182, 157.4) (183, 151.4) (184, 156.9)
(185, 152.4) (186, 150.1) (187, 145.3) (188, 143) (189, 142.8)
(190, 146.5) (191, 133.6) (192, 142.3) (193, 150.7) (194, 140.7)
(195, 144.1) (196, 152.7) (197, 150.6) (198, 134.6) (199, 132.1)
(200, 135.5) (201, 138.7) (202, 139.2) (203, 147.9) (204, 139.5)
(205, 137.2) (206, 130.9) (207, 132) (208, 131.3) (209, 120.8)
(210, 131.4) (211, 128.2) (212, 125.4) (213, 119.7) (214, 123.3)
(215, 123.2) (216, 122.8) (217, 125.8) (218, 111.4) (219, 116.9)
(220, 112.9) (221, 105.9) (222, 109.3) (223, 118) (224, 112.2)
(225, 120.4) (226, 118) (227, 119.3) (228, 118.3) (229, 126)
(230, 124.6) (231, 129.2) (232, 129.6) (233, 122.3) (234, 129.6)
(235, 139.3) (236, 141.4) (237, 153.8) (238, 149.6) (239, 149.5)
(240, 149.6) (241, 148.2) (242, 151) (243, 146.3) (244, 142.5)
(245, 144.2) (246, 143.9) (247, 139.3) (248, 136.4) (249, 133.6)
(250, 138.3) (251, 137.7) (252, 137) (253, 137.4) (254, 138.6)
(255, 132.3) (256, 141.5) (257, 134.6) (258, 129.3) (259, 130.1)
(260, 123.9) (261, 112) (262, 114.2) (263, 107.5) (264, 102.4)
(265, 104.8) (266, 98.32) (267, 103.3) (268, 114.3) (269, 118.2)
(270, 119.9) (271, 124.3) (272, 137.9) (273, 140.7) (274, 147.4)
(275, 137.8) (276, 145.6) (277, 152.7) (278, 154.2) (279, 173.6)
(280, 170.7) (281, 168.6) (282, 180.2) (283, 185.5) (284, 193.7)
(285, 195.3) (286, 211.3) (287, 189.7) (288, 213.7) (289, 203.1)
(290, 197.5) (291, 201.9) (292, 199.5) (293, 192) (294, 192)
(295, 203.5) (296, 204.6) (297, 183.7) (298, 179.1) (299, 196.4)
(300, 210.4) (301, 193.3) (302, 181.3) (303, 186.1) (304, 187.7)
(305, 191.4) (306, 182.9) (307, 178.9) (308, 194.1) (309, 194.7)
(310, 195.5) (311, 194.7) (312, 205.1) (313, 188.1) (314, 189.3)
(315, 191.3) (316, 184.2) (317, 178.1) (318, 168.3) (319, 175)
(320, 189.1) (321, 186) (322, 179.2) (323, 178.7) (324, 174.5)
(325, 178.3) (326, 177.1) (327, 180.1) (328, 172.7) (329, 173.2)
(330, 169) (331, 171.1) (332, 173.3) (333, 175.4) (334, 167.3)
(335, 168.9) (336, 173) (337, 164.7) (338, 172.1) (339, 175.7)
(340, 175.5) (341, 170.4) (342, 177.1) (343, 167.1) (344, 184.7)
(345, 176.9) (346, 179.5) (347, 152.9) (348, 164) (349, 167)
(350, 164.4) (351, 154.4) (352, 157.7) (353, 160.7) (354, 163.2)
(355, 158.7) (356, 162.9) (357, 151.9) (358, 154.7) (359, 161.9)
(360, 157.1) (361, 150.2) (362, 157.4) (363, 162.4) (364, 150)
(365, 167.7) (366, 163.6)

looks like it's 1.7 yr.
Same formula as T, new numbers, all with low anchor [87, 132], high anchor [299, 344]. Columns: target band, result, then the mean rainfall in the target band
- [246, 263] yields 3.5 yr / 132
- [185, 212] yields 2.4 yr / 139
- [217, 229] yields 3.3 yr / 116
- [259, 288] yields 4.4 yr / 145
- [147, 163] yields 2.6 yr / 120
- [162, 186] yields 1.1 yr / 141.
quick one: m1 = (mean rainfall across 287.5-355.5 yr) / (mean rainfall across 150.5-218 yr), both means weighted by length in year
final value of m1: 1.35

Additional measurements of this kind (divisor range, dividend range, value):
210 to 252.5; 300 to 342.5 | 1.39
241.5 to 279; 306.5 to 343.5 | 1.36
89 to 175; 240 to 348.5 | 1.26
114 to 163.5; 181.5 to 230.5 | 1.03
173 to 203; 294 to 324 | 1.30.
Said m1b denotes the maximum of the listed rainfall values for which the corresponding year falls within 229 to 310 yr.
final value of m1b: 213.7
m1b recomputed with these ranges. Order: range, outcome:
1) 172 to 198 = 157.4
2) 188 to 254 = 153.8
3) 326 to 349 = 184.7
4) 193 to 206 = 152.7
